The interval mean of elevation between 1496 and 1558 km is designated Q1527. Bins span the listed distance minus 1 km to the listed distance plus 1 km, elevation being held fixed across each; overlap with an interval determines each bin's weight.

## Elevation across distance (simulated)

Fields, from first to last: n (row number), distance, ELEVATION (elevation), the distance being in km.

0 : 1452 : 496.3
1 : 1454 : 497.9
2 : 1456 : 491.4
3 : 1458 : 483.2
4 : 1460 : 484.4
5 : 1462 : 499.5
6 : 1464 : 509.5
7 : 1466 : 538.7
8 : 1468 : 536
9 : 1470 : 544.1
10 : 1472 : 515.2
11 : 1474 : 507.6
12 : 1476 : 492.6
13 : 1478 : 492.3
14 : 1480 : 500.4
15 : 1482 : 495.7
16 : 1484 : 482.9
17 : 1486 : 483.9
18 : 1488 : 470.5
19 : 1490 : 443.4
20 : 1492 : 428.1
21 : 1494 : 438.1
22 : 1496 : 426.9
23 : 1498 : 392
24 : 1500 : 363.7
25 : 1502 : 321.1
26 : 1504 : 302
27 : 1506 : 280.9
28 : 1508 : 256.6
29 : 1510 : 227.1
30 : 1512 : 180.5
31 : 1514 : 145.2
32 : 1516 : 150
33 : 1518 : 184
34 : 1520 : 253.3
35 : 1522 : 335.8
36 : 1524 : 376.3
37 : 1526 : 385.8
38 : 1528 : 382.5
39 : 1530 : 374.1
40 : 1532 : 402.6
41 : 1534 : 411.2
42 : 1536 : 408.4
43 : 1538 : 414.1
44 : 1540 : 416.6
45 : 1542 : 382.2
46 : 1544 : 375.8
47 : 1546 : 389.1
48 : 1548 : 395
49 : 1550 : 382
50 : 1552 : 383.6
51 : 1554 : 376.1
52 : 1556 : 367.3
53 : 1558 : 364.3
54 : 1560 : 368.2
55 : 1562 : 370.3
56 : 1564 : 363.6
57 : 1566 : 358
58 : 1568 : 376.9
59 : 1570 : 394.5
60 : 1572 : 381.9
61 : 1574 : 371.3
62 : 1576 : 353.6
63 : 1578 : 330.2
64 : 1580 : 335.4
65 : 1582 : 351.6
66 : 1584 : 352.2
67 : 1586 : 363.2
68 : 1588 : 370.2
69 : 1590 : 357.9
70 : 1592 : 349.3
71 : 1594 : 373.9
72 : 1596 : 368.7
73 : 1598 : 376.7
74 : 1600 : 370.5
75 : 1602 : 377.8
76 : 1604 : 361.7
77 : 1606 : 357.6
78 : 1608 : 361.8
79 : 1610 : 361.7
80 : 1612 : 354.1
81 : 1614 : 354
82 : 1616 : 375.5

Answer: 336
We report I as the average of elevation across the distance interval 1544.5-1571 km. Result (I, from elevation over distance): 376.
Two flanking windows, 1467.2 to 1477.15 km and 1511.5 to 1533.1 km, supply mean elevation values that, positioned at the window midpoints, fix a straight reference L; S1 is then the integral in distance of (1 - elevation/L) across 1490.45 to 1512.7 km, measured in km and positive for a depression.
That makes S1 3.2 km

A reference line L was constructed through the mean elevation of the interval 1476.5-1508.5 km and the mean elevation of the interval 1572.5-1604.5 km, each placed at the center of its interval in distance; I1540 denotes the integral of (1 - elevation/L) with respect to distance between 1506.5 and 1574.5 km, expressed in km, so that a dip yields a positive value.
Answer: 7.4 km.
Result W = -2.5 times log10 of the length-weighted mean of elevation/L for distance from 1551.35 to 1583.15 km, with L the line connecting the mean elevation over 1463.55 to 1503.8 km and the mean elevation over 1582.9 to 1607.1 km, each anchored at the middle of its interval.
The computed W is 0.07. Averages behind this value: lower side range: 465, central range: 365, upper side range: 365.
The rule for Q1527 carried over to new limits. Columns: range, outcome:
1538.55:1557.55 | 385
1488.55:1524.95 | 308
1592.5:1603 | 372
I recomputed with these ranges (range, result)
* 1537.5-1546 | 395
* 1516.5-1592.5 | 365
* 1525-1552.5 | 393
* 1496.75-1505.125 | 346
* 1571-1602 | 361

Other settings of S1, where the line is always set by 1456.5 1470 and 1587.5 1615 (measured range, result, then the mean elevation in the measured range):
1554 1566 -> 1.20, 367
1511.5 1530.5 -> 7.24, 277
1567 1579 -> 0.79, 368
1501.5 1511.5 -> 4.18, 271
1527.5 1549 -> 1.74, 396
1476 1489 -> 0.06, 488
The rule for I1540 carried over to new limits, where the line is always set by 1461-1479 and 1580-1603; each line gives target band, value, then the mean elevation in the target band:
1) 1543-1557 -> 1.15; 381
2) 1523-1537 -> 1.54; 392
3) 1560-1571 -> 0.66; 372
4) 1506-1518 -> 6.86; 199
